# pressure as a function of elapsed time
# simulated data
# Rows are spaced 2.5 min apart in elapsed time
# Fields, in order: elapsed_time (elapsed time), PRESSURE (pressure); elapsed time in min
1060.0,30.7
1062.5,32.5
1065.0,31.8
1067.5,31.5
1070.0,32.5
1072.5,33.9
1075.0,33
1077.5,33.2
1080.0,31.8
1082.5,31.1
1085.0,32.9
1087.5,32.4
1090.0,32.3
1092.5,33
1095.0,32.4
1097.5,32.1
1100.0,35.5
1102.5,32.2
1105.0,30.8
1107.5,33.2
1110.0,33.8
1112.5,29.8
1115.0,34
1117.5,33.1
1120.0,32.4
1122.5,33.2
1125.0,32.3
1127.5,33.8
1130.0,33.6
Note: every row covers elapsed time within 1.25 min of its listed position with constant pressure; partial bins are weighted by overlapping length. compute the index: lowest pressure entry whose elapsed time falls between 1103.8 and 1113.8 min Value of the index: 29.8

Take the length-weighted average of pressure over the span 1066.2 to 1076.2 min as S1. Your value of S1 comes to 32.7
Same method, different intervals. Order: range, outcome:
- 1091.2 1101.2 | 33.2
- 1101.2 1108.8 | 32.1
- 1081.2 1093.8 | 32.3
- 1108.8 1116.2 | 32.5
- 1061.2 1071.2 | 32.1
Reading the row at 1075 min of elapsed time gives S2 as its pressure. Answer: 33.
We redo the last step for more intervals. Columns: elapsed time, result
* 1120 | 32.4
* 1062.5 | 32.5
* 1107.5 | 33.2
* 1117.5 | 33.1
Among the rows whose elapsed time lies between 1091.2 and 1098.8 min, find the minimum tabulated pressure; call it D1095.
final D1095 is 32.1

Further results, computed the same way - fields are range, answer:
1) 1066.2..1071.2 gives 31.5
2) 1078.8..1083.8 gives 31.1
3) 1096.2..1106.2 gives 30.8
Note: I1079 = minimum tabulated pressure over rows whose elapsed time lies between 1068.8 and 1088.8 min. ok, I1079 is 31.1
